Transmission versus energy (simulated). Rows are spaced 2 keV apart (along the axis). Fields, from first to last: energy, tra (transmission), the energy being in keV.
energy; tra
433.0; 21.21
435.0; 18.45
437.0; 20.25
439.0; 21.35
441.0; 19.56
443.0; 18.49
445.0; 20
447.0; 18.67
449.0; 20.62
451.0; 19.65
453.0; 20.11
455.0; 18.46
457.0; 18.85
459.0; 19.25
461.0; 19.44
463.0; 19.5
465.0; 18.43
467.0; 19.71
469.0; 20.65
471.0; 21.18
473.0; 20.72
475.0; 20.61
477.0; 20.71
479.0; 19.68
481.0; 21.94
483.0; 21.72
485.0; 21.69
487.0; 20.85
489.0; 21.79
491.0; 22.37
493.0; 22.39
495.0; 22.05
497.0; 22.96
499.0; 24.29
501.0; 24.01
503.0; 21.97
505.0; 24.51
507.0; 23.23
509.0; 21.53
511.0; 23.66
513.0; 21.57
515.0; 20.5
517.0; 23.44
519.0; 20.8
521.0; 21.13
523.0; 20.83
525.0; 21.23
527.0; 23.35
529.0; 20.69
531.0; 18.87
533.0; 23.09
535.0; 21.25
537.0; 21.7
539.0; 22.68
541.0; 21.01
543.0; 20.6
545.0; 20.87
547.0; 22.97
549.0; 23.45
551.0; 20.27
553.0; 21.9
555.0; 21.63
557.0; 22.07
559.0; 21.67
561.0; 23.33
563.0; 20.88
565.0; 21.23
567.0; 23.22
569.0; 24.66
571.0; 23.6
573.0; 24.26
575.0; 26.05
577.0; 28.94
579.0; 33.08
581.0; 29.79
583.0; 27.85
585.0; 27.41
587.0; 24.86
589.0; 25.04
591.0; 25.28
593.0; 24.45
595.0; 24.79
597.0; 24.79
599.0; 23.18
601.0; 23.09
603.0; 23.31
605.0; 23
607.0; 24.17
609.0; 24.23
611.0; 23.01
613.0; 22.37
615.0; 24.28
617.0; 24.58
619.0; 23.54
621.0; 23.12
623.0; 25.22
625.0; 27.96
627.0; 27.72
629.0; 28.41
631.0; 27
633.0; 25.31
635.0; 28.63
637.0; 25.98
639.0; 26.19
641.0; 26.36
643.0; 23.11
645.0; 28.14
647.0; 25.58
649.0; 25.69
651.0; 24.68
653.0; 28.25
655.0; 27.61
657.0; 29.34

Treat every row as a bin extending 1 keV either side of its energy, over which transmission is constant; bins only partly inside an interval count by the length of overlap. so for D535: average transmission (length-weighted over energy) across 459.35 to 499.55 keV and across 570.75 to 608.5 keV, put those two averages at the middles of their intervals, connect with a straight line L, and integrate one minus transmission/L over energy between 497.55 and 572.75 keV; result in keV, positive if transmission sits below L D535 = 3.9 keV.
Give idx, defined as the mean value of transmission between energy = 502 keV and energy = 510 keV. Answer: 22.8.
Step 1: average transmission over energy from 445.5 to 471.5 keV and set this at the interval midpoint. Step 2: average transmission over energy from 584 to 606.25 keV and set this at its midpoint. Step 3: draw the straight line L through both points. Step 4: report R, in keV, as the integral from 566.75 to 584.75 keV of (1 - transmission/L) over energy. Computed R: -2.4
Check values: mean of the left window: 19.6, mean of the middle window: 27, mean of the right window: 24.5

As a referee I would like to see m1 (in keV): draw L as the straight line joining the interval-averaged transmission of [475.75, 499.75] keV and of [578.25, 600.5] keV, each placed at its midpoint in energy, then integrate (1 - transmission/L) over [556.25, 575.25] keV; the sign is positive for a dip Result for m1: 1.7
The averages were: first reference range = 21.8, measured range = 23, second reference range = 26.3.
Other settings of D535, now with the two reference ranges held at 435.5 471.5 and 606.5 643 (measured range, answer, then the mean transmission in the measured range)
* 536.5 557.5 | 1.0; 21.7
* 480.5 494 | -0.7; 21.8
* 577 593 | -2.3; 27.5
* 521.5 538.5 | 0.6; 21.4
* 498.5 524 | -1.0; 22.4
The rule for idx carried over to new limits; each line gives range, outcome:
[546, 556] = 22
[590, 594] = 24.9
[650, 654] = 26.5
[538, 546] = 21.3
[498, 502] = 24.1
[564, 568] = 22.2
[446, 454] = 19.8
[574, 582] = 29.5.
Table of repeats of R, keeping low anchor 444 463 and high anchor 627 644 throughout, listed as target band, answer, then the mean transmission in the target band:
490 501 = -1.0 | 22.9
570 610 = -1.4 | 25.6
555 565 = 0.7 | 21.9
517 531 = 0.5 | 21.3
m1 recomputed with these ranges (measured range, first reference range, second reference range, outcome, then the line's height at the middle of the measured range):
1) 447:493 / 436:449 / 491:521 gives 1.4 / 21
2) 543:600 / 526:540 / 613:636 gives -2.0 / 23.4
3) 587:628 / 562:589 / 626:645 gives 2.9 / 26.2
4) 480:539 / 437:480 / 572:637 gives -0.7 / 21.8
